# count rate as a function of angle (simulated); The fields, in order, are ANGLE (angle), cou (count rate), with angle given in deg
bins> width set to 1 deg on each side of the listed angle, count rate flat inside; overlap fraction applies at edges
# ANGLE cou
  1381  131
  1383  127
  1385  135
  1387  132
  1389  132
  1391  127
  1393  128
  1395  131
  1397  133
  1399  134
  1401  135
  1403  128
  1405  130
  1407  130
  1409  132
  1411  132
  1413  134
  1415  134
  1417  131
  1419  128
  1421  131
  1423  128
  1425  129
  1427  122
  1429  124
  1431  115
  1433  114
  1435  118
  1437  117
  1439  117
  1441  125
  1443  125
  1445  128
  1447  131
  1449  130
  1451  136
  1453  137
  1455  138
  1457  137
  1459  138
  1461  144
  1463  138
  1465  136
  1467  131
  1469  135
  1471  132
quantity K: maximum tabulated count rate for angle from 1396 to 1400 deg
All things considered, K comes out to 134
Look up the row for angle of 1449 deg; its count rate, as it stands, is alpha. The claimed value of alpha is 130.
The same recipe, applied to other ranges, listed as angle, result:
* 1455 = 138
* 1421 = 131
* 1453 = 137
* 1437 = 117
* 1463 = 138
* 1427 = 122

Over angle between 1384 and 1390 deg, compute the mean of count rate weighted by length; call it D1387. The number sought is 133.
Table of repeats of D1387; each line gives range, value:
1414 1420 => 131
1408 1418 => 133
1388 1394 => 129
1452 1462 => 139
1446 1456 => 134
